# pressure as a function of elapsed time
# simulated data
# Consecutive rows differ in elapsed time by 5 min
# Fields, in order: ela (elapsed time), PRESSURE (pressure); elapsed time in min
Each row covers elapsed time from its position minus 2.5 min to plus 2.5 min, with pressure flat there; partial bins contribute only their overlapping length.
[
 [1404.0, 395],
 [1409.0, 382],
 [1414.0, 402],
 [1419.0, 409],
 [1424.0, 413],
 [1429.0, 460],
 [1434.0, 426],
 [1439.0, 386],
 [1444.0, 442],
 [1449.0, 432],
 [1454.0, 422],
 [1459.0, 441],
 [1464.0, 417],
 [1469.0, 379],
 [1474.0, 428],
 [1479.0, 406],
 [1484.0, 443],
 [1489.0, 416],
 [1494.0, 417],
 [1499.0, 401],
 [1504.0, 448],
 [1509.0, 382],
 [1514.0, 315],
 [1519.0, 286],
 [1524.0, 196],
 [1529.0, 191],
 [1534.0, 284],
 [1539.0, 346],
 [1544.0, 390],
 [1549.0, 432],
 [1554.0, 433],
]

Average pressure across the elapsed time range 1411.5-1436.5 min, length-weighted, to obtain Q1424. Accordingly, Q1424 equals 422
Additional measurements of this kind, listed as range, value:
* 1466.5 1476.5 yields 404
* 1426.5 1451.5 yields 429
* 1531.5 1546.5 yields 340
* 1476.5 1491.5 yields 422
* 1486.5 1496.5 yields 416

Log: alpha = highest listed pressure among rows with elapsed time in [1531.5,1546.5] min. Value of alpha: 390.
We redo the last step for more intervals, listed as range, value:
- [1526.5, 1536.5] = 284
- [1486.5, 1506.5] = 448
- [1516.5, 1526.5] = 286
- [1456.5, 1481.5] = 441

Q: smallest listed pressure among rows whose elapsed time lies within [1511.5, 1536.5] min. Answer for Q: 191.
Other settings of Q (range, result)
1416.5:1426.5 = 409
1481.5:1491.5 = 416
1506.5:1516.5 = 315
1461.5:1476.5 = 379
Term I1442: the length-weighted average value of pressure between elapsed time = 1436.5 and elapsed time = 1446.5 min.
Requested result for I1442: 414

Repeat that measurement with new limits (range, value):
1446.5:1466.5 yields 428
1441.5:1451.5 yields 437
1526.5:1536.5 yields 238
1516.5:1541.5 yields 261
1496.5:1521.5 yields 366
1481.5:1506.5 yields 425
